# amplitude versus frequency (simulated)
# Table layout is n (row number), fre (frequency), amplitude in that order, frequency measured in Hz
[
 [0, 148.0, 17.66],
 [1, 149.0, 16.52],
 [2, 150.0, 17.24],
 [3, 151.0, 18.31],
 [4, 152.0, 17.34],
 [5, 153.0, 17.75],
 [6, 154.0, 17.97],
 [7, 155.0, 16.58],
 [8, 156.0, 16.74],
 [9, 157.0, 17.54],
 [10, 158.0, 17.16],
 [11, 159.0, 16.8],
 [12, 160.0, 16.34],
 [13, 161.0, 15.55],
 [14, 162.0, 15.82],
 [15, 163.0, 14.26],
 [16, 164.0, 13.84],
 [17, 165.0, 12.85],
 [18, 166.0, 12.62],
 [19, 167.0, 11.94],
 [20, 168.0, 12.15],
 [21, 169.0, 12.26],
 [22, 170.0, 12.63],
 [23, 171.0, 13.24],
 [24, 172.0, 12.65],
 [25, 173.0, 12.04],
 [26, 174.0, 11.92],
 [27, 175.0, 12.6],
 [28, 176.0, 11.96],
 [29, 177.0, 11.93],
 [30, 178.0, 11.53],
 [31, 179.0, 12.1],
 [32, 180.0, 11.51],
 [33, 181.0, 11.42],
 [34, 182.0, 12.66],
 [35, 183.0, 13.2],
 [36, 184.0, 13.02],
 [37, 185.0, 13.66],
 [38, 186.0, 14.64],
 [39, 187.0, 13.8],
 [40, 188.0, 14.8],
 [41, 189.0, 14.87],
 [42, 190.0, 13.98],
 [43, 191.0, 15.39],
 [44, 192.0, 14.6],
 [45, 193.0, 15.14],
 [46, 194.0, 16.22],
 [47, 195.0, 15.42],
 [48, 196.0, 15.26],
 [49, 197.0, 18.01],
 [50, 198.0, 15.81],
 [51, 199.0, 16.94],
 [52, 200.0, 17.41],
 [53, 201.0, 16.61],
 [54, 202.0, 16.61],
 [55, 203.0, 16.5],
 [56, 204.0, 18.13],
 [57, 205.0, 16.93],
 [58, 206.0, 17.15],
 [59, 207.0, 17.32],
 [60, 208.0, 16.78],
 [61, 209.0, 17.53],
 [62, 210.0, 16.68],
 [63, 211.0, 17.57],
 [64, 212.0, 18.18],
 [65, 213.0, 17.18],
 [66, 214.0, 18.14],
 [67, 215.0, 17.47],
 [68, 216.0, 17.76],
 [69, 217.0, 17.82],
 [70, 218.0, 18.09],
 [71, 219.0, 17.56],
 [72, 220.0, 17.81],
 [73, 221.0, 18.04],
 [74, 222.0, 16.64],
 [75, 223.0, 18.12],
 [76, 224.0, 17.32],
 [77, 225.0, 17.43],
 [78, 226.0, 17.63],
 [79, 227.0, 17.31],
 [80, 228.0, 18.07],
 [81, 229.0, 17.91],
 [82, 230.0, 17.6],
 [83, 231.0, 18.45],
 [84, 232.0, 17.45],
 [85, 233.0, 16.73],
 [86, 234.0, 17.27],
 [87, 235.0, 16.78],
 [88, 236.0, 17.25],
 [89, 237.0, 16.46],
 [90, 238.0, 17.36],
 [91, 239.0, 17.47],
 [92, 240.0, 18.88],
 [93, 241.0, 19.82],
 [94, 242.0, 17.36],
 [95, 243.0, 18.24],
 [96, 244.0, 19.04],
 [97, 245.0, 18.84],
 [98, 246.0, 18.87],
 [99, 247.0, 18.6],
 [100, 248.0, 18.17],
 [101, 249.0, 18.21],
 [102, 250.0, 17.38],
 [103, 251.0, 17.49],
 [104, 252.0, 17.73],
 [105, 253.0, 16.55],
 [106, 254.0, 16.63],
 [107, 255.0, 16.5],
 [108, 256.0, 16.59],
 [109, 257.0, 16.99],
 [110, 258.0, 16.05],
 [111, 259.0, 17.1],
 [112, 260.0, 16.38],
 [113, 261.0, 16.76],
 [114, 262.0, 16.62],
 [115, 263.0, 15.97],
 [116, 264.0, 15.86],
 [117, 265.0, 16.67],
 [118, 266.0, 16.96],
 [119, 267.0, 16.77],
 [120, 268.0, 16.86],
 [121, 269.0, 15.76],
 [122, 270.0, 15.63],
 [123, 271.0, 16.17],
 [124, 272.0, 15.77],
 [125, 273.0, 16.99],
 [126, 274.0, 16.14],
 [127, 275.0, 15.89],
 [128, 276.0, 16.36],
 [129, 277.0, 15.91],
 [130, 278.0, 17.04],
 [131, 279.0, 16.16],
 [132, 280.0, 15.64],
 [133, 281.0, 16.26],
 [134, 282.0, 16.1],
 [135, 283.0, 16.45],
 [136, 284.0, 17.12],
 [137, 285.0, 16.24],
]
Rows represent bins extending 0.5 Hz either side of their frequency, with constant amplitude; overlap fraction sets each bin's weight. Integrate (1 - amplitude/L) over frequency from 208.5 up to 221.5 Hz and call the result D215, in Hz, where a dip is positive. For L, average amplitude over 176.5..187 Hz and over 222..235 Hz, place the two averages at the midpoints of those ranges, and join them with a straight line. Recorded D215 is -1.3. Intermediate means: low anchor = 12.6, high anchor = 17.5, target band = 17.7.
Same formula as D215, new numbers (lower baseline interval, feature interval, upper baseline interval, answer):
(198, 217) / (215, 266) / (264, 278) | -2.1 Hz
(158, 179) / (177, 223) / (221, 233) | -0.5 Hz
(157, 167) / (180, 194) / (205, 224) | 2.0 Hz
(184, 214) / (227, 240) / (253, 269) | -0.9 Hz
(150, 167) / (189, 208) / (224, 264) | 0.5 Hz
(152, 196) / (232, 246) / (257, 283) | -2.0 Hz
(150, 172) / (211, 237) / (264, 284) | -2.9 Hz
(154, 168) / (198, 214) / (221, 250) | -0.3 Hz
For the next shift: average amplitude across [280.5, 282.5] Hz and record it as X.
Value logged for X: 16.2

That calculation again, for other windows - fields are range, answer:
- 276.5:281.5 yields 16.2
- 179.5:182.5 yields 11.9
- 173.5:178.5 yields 12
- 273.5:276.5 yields 16.1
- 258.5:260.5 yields 16.7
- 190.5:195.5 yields 15.4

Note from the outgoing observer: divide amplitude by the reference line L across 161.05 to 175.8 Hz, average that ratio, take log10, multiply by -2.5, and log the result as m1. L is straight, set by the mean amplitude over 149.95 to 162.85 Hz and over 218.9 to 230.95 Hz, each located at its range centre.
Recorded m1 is 0.30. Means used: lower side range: 16.9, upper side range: 17.7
